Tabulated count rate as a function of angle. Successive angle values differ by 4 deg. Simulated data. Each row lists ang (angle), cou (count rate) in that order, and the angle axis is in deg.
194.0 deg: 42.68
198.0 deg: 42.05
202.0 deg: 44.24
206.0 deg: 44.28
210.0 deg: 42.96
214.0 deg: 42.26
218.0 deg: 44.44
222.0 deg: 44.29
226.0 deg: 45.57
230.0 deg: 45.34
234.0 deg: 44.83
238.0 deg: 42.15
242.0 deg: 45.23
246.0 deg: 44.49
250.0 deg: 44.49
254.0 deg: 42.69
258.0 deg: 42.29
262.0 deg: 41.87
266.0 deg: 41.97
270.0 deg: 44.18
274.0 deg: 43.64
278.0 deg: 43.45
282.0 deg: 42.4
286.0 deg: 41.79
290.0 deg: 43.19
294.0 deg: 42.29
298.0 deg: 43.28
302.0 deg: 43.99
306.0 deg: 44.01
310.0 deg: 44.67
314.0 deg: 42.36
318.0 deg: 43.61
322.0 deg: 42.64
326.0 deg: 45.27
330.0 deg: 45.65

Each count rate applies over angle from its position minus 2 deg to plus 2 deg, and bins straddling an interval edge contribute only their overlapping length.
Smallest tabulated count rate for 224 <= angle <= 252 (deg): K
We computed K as 42.15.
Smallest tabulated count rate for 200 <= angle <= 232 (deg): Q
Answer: 42.26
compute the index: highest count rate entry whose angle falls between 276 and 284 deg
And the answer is 43.45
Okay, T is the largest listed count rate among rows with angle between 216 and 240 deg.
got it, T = 45.57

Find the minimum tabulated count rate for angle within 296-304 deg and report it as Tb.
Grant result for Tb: 43.28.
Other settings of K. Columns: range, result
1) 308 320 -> 42.36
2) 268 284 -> 42.4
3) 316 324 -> 42.64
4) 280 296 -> 41.79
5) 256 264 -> 41.87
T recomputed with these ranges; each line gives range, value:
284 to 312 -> 44.67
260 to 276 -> 44.18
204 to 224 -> 44.44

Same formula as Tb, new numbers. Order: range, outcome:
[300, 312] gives 43.99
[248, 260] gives 42.29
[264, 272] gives 41.97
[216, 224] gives 44.29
